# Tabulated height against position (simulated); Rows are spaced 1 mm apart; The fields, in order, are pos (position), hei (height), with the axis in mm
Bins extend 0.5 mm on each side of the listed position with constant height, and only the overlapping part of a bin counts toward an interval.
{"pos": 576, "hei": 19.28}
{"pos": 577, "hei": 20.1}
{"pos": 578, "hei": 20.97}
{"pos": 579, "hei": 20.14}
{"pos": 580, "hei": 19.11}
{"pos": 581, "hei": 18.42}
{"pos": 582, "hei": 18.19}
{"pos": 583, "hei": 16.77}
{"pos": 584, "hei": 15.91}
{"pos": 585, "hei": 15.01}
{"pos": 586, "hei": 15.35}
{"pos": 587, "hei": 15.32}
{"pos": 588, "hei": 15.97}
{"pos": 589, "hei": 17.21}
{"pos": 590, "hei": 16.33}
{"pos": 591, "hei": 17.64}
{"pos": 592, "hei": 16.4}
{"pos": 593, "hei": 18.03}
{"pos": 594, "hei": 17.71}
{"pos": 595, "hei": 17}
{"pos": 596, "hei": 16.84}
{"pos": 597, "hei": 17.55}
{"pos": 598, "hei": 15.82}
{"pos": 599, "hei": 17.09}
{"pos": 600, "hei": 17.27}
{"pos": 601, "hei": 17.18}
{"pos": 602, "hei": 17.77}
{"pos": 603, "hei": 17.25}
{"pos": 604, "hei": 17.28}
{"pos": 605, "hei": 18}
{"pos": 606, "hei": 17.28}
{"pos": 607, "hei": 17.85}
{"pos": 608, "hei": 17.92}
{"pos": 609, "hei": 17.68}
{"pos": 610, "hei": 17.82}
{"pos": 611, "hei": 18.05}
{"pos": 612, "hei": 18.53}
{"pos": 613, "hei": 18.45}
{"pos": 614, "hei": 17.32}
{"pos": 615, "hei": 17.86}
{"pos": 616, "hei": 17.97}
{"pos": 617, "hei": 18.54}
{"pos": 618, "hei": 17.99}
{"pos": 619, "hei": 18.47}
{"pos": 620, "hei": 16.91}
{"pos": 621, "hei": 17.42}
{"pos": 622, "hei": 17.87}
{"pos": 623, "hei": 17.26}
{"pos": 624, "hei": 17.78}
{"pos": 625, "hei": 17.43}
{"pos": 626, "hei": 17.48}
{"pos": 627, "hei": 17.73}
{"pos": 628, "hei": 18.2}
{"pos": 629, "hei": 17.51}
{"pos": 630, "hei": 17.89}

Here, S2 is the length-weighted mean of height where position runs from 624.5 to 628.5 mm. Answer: 17.7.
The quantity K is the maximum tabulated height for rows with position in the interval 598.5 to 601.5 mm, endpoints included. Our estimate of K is 17.27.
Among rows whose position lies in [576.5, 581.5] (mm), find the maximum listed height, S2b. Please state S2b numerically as 20.97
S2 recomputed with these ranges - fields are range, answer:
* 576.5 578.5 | 20.5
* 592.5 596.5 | 17.4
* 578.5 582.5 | 19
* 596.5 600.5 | 16.9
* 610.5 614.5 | 18.1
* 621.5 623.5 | 17.6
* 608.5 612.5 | 18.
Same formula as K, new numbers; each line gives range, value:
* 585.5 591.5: 17.64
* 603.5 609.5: 18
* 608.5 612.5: 18.53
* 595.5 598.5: 17.55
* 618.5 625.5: 18.47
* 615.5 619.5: 18.54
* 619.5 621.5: 17.42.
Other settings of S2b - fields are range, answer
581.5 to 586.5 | 18.19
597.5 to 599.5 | 17.09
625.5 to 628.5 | 18.2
